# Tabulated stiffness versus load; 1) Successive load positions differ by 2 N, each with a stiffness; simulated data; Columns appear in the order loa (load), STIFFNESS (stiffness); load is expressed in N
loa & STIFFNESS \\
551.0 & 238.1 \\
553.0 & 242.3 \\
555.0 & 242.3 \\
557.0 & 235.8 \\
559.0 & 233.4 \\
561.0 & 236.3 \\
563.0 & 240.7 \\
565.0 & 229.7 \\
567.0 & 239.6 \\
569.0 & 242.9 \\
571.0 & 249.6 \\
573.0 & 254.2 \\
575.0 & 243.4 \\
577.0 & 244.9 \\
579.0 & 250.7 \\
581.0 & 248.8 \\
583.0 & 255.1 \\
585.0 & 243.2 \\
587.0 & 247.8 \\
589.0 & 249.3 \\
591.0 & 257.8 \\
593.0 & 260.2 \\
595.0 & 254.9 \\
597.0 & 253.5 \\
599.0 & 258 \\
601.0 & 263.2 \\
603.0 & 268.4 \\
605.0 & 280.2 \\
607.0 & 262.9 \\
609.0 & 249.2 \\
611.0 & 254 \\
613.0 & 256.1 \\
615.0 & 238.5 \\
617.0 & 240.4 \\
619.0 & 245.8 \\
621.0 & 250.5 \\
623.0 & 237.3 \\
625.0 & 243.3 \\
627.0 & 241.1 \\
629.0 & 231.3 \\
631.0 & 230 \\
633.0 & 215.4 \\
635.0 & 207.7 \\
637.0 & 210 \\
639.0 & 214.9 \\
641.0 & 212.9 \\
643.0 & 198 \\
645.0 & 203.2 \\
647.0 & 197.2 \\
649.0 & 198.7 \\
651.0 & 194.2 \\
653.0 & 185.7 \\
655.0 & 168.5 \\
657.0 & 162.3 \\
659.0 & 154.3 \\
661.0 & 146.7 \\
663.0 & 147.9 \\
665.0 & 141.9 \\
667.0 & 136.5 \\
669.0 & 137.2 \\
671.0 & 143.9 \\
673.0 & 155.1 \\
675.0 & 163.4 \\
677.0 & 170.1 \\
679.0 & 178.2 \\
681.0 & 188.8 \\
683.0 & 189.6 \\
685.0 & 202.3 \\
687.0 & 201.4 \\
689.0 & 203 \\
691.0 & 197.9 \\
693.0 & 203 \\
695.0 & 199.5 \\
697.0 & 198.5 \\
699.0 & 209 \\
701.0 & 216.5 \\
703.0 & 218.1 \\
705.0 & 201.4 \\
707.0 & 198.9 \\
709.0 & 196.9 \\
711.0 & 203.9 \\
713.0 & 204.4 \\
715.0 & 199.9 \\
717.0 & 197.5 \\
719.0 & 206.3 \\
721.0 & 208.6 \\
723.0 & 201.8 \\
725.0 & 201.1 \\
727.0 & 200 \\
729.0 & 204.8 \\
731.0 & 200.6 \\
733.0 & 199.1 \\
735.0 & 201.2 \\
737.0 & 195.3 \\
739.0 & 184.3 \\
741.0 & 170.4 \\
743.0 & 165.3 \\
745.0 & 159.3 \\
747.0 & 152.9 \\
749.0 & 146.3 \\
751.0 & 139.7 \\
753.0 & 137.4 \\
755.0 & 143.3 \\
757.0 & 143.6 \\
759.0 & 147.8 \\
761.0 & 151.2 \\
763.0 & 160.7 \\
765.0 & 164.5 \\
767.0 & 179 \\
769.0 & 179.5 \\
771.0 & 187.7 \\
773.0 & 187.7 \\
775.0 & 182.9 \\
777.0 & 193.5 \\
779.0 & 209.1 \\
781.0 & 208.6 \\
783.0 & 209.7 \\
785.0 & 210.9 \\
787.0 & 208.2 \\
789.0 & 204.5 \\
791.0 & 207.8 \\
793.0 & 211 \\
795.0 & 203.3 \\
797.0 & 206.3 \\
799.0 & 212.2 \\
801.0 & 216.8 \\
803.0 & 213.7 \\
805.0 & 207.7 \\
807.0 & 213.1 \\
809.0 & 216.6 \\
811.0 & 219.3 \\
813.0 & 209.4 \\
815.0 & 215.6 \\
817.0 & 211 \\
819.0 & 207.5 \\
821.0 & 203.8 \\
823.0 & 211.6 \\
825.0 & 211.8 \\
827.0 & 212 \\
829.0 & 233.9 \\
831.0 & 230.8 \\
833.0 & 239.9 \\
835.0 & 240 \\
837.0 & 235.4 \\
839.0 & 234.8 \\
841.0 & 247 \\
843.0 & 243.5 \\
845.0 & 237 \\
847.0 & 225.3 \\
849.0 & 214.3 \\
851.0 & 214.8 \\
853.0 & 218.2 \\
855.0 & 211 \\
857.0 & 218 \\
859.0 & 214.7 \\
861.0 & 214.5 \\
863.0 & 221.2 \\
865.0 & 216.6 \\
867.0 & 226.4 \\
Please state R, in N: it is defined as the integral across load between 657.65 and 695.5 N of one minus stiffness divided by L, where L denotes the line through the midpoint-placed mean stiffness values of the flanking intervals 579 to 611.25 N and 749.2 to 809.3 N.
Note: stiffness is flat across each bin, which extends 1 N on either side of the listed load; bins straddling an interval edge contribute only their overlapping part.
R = 9.1 N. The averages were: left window 257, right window 188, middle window 171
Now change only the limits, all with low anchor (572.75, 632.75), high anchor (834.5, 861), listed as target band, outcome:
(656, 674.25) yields 7.2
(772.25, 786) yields 1.9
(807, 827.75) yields 1.6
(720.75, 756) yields 8.8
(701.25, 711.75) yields 1.5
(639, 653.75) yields 2.8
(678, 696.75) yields 3.5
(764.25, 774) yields 2.2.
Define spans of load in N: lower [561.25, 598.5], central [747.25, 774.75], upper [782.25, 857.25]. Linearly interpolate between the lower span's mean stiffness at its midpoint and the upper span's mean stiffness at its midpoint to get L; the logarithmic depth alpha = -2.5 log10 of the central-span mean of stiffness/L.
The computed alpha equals 0.37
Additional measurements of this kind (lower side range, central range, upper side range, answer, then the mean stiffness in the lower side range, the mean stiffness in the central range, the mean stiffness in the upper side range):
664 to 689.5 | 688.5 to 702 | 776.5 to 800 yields -0.16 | 169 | 204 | 207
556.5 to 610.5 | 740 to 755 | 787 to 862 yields 0.44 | 250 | 152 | 218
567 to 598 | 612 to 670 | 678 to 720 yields 0.13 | 250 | 202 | 201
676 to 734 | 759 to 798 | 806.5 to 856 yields 0.11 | 200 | 192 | 222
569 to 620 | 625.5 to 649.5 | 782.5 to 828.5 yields 0.14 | 253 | 214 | 211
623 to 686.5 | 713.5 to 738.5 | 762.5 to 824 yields -0.03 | 187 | 201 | 203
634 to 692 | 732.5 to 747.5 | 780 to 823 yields 0.10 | 180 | 179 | 210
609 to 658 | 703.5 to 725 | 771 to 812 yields 0.05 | 219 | 202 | 207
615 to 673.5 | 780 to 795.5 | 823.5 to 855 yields 0.06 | 196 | 208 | 228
